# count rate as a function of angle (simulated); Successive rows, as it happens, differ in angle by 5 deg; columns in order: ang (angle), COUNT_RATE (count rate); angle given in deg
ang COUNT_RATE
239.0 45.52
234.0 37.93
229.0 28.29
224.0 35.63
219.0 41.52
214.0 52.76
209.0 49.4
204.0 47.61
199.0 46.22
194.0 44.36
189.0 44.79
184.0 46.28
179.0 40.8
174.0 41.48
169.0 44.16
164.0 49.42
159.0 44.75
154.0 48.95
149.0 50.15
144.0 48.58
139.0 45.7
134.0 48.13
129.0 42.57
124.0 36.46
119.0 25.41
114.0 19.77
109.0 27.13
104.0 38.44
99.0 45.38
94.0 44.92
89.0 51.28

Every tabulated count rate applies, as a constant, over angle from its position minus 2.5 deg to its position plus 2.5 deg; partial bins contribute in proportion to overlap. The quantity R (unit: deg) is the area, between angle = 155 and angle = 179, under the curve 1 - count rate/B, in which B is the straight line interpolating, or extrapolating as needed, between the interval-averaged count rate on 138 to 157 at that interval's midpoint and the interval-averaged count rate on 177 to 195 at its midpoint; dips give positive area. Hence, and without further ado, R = 0.79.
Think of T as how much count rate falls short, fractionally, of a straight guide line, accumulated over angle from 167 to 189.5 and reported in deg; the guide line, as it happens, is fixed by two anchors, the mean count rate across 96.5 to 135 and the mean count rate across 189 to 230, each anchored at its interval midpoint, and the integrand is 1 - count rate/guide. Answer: -1.4 deg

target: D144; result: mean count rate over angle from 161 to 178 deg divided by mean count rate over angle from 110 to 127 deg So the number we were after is 1.6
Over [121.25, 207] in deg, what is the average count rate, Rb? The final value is 45.3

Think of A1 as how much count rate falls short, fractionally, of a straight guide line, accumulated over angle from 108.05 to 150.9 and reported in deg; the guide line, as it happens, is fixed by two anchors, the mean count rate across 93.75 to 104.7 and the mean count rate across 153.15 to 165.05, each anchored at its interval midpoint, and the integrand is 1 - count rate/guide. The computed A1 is 6.6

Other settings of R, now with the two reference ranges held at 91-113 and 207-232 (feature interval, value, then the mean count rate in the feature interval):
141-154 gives -3.28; 49.1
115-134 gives 1.60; 35.4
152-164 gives -2.35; 47.3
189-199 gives -1.08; 44.9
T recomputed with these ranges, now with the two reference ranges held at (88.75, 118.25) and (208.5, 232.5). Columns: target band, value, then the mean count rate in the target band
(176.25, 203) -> -3.5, 44.6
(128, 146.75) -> -4.6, 46.6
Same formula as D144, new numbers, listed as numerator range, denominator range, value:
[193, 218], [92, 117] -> 1.38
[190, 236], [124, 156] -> 0.92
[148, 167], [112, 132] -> 1.51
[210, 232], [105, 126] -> 1.45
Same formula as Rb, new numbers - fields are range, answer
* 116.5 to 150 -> 42.1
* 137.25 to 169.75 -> 47.6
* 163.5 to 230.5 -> 43.8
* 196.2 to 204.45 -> 46.6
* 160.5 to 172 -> 46.4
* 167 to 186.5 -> 43.2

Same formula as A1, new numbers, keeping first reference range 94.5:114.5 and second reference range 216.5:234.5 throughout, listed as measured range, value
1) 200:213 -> -4.82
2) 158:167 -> -3.03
